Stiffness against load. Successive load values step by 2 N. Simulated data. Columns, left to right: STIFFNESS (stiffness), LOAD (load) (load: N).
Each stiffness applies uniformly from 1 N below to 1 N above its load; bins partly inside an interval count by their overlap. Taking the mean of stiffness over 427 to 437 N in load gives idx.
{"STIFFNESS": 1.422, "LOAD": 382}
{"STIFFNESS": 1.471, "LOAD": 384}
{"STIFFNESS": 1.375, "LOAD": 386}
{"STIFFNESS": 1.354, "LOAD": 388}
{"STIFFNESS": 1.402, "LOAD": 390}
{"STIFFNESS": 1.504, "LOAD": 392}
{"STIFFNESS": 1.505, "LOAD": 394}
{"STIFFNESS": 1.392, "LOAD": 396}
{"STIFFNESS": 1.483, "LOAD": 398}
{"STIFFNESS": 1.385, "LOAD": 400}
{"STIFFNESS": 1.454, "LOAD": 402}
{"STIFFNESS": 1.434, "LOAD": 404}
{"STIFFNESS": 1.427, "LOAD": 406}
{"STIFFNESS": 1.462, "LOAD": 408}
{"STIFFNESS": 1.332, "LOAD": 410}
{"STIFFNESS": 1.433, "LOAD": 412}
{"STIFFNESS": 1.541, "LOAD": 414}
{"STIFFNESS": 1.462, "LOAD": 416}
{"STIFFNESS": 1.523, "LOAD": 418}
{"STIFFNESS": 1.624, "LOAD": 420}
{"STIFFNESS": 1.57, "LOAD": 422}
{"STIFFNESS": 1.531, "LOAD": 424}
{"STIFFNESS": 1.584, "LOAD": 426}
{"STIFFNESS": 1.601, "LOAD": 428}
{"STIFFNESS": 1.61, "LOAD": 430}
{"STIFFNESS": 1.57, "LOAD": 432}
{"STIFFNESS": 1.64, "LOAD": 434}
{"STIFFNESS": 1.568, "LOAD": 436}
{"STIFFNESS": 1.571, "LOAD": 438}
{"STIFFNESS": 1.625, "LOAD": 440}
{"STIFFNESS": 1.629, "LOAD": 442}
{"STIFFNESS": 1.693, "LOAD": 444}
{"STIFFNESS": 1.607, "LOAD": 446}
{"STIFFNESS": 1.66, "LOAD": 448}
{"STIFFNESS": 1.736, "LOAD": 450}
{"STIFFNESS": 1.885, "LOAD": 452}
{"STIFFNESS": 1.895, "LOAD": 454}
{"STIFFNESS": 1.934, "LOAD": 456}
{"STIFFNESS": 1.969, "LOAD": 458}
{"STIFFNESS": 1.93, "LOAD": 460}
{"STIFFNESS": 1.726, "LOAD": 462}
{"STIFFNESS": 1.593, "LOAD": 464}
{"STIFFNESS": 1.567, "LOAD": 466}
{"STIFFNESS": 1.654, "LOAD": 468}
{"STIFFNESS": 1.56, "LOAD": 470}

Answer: 1.6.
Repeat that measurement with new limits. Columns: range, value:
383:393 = 1.42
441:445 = 1.66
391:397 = 1.47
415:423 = 1.54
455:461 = 1.94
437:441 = 1.6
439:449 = 1.64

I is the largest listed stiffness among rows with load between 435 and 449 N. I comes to 1.693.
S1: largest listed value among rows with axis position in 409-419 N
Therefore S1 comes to 1.541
